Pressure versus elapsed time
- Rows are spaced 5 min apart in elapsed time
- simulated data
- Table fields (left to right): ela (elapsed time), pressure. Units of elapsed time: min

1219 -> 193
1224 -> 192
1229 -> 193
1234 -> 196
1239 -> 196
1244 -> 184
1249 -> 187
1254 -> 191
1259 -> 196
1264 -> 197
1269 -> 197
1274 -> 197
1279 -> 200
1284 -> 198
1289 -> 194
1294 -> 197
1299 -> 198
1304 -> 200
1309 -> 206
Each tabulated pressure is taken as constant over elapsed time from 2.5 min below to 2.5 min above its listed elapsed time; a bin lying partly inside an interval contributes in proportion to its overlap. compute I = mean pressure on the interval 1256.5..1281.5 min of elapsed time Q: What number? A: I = 197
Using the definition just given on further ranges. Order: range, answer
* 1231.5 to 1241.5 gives 196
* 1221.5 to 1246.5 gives 192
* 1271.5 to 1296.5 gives 197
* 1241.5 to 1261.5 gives 190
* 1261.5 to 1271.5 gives 197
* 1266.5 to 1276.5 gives 197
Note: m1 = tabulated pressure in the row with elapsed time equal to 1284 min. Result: 198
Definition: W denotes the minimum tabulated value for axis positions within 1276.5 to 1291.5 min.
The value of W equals 194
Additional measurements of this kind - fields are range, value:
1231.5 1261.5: 184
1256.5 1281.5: 196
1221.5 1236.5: 192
